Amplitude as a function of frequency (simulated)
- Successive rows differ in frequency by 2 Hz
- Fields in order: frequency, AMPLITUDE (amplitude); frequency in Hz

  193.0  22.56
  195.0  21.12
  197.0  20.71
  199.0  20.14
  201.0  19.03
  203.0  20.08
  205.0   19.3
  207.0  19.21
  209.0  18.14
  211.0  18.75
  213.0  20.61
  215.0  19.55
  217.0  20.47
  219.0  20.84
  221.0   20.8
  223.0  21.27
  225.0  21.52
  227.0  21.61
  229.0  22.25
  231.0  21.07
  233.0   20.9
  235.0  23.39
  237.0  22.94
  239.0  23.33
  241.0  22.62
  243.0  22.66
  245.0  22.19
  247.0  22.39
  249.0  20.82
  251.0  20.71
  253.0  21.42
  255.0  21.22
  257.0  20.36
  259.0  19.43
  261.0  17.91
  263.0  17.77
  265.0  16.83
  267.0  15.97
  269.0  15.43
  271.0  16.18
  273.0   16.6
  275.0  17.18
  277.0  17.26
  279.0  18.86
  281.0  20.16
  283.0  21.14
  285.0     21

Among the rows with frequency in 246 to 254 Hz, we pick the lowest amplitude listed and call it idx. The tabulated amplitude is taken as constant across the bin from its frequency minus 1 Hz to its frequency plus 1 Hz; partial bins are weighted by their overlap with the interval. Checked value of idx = 20.71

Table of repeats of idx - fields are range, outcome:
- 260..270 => 15.43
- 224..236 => 20.9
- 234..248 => 22.19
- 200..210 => 18.14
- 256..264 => 17.77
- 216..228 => 20.47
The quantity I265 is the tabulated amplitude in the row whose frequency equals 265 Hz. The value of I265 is 16.83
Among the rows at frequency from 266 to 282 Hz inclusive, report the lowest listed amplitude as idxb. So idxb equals 15.43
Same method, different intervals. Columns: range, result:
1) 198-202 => 19.03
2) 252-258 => 20.36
